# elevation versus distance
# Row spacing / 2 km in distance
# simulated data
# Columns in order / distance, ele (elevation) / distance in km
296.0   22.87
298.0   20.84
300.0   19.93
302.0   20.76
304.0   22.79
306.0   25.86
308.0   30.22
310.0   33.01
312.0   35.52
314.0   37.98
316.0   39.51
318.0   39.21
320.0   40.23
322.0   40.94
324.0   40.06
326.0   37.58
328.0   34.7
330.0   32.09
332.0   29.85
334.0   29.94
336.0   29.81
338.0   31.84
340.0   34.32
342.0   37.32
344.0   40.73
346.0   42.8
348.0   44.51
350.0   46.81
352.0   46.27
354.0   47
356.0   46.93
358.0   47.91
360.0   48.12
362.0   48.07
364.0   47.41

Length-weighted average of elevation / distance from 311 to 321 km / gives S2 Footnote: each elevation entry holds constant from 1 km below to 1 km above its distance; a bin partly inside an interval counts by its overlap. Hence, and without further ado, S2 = 38.5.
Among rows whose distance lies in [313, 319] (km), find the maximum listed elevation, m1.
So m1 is 39.51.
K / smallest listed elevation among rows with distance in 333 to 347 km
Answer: 29.81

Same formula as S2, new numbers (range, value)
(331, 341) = 31.2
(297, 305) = 21.1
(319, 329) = 38.7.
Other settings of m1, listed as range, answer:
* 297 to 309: 30.22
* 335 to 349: 44.51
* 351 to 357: 47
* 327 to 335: 34.7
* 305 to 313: 35.52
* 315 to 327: 40.94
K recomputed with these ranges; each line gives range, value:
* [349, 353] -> 46.27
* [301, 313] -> 20.76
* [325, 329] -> 34.7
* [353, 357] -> 46.93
